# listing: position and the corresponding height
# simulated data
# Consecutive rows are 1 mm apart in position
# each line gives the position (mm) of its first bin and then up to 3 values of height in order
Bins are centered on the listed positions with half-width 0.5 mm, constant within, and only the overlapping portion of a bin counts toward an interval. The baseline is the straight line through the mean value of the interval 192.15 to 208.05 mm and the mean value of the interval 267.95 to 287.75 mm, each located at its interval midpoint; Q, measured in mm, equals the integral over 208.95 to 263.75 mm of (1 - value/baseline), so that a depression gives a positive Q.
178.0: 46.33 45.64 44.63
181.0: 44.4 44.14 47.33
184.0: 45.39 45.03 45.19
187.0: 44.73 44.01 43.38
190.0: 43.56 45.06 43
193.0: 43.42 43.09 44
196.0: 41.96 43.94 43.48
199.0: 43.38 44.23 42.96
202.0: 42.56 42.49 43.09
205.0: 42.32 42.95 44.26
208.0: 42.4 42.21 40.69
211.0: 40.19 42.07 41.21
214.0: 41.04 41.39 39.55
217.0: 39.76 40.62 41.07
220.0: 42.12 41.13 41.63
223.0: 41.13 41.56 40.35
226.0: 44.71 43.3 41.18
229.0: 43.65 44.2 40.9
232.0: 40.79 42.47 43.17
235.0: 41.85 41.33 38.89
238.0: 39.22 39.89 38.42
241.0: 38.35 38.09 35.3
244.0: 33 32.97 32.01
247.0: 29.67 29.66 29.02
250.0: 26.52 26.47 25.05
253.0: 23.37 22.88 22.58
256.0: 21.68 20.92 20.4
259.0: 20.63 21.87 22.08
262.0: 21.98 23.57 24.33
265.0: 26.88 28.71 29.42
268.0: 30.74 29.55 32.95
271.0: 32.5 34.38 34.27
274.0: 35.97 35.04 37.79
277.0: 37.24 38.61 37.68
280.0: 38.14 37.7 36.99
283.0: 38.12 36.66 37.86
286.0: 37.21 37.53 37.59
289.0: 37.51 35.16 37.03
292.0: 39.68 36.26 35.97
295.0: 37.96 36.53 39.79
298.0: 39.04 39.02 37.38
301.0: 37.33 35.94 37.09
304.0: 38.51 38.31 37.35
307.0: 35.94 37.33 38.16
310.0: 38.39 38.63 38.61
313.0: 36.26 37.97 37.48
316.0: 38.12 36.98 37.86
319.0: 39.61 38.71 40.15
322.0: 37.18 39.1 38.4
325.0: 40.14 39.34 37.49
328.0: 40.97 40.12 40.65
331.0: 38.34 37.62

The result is 6.7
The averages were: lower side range 43.2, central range 35.2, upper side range 36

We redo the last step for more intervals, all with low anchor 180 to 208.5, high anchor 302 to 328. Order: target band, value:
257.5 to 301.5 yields 6.6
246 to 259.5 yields 5.3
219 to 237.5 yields 0.1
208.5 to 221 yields 0.5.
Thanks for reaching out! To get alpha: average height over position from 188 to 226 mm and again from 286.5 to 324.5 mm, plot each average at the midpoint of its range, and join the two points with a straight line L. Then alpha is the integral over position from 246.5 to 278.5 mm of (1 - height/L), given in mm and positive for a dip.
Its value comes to 9.41 mm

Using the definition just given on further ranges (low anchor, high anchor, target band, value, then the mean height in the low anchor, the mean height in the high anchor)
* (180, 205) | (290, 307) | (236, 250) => 2.1 mm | 43.9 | 37.6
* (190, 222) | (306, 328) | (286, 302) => 0.6 mm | 42.3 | 38.2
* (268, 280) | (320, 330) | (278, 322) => -0.7 mm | 35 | 39.3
